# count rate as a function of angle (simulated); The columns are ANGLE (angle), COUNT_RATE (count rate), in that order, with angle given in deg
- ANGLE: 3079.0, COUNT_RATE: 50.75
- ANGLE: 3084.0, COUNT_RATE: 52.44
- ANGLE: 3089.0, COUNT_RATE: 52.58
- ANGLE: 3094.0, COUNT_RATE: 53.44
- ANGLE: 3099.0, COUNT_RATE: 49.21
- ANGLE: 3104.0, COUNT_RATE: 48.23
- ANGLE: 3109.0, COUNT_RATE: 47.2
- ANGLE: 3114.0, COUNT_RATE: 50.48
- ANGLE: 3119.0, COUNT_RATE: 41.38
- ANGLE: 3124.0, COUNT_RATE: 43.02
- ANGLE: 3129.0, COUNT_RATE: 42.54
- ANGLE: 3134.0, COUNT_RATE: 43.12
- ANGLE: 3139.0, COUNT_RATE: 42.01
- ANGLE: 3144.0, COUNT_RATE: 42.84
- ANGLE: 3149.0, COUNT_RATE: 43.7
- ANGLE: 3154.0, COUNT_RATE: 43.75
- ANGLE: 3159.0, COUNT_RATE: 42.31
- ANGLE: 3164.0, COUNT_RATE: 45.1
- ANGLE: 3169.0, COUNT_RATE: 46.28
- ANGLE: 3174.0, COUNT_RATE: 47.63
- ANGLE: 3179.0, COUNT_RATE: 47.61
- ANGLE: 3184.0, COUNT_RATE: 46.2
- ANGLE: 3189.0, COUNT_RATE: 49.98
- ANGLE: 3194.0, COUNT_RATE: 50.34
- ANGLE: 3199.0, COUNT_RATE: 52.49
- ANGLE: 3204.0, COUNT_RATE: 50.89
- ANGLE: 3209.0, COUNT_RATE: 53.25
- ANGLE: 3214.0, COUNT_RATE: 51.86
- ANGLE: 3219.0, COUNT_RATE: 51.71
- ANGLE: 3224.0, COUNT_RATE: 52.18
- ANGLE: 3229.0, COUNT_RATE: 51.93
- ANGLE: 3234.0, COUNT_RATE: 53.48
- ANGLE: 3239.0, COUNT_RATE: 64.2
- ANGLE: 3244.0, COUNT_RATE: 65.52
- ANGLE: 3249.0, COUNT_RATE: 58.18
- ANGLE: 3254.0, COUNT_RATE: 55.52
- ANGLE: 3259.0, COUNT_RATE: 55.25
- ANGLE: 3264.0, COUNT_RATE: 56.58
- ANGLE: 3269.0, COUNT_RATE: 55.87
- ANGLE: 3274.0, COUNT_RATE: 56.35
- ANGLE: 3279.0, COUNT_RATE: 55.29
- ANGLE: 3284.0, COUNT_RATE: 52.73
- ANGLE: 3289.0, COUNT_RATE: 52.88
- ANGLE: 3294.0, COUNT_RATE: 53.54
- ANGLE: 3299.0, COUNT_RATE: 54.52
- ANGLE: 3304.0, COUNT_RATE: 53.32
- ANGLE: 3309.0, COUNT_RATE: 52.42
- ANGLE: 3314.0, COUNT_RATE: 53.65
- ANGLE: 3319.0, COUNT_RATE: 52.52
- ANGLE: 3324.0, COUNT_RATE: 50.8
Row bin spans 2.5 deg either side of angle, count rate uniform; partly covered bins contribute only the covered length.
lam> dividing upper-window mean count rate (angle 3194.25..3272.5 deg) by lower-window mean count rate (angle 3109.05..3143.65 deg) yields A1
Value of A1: 1.3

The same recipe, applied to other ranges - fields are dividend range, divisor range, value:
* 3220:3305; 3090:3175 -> 1.22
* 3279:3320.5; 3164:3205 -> 1.10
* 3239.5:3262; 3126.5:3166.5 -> 1.37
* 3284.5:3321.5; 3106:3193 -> 1.18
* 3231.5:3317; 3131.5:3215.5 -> 1.19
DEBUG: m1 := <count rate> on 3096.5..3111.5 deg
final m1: 48.2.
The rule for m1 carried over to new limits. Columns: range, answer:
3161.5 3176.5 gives 46.3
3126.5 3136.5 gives 42.8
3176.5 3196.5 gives 48.5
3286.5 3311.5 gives 53.3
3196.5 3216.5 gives 52.1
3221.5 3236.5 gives 52.5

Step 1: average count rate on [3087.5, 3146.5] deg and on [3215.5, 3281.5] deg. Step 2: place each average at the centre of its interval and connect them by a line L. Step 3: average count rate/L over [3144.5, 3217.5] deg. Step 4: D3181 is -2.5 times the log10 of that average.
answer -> 0.07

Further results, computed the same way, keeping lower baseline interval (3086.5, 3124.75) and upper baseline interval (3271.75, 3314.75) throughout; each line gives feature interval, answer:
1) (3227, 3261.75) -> -0.106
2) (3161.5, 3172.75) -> 0.097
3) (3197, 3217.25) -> -0.015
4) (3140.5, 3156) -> 0.148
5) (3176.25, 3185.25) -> 0.080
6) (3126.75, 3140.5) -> 0.157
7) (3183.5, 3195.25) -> 0.037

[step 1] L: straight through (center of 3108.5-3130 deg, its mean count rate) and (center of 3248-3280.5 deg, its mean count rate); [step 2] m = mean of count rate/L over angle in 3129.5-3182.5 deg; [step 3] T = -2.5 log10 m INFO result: 0.079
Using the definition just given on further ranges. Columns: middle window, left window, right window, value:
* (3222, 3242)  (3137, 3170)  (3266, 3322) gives -0.132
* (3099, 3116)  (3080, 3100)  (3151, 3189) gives 0.044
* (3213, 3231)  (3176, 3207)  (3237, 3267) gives 0.050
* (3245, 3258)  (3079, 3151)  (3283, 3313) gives -0.120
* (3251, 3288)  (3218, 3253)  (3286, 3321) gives -0.004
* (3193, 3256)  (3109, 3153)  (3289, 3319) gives -0.122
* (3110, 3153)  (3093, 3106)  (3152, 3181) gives 0.097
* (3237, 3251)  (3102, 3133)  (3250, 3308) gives -0.189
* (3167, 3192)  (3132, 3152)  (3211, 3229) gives -0.008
